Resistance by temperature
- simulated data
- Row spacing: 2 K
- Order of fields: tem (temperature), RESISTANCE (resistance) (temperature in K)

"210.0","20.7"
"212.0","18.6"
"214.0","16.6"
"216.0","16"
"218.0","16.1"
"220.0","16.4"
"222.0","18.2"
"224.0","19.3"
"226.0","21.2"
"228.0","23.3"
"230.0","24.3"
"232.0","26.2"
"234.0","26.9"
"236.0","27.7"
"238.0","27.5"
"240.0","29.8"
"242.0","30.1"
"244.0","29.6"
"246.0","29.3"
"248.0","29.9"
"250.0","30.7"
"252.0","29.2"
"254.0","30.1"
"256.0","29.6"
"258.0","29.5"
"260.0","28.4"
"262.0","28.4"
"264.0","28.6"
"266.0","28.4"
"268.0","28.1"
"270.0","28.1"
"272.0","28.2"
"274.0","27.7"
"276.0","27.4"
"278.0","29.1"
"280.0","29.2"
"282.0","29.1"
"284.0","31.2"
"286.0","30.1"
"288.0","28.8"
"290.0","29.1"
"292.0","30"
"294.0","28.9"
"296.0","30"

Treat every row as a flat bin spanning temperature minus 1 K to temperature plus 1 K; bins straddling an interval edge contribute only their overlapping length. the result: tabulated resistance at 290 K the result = 29.1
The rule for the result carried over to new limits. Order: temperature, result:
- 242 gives 30.1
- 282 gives 29.1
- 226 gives 21.2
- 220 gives 16.4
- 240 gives 29.8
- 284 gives 31.2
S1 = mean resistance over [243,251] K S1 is 29.9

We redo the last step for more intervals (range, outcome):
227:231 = 23.8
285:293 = 29.5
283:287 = 30.6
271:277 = 27.8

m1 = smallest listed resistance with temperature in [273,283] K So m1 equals 27.4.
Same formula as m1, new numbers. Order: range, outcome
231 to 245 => 26.2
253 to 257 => 29.6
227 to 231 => 23.3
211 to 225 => 16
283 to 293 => 28.8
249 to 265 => 28.4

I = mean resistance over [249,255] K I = 30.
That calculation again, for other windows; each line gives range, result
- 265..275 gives 28.1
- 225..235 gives 24.4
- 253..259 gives 29.7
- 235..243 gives 28.8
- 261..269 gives 28.4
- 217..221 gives 16.2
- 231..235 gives 26.5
